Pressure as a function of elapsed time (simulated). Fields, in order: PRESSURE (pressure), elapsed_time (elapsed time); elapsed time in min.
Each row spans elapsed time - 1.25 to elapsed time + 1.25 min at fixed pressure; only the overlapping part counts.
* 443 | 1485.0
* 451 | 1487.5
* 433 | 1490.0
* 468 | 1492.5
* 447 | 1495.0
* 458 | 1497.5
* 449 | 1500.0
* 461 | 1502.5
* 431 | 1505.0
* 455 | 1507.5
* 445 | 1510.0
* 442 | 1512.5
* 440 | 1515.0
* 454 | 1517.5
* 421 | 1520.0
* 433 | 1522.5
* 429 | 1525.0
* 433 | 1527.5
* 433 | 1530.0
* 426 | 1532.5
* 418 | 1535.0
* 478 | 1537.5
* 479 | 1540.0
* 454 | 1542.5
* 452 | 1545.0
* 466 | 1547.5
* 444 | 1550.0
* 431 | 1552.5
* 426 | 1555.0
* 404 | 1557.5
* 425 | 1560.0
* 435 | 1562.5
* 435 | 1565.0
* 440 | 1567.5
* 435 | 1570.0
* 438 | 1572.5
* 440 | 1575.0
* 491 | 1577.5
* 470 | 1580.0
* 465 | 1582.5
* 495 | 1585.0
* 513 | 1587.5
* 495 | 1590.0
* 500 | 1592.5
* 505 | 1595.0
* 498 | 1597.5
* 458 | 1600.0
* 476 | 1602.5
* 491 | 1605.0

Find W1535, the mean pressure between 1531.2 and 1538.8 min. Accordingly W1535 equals 441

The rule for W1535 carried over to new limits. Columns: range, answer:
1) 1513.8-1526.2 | 435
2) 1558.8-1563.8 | 430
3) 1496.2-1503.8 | 456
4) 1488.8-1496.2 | 449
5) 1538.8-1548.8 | 463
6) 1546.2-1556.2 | 442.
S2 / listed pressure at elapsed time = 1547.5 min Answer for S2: 466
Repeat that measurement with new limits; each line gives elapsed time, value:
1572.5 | 438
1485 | 443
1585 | 495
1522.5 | 433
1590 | 495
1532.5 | 426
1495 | 447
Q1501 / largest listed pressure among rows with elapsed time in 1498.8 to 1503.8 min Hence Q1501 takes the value 461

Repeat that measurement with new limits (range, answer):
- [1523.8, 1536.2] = 433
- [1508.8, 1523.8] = 454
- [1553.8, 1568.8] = 440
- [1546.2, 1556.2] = 466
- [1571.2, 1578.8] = 491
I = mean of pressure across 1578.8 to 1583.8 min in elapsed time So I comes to 468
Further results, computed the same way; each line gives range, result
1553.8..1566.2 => 425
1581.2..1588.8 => 491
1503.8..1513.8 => 443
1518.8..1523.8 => 427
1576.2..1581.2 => 480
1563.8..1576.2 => 438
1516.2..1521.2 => 438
